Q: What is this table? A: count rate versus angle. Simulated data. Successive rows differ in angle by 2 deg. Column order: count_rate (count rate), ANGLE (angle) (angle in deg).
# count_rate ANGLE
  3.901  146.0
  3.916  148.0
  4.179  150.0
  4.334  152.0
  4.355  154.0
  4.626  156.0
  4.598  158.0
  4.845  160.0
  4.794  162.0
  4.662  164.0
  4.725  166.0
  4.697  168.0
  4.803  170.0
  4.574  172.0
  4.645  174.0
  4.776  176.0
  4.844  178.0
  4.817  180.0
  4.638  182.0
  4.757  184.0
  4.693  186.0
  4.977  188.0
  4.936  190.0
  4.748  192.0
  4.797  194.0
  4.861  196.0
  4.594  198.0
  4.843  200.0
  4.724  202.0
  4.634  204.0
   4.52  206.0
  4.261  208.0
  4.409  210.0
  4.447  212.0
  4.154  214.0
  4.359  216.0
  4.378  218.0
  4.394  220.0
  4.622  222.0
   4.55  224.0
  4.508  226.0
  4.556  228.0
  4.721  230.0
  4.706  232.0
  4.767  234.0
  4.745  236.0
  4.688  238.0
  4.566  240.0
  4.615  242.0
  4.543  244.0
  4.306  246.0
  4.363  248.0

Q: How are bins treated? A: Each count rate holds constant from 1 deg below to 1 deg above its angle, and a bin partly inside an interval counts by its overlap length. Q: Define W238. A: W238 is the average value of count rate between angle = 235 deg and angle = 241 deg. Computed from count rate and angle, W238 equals 4.67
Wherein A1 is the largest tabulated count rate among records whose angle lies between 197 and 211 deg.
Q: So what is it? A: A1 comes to 4.843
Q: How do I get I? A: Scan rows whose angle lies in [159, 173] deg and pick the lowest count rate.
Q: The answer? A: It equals 4.574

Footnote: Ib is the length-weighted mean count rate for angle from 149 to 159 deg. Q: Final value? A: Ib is 4.42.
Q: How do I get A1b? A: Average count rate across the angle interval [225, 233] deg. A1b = 4.62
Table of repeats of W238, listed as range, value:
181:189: 4.77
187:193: 4.89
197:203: 4.72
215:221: 4.38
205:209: 4.39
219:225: 4.52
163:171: 4.72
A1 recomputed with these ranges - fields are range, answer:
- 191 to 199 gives 4.861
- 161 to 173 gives 4.803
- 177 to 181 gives 4.844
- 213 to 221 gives 4.394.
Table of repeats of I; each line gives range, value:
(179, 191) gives 4.638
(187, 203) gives 4.594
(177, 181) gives 4.817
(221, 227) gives 4.508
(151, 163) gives 4.334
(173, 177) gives 4.645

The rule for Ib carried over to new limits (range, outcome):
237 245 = 4.6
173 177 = 4.71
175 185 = 4.77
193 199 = 4.75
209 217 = 4.34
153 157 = 4.49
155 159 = 4.61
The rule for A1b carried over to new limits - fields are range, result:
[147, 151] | 4.05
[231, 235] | 4.74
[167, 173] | 4.69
